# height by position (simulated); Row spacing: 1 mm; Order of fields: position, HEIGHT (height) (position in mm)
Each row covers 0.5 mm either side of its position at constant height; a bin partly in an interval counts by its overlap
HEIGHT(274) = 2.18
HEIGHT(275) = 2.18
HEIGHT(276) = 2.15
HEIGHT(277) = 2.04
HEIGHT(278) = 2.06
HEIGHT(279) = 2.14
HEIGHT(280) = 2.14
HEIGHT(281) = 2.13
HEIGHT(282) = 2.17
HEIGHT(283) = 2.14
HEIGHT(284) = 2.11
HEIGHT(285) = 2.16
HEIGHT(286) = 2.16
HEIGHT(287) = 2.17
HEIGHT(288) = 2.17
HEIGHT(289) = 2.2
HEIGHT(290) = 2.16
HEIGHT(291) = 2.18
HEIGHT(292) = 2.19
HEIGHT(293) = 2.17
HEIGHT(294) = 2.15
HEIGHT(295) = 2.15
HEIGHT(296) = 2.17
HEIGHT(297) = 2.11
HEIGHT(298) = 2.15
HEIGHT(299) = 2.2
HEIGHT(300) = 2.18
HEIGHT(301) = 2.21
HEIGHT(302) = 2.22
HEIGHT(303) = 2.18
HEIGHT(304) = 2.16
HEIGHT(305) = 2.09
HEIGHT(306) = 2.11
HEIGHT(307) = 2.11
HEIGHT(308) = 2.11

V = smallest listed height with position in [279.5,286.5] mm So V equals 2.11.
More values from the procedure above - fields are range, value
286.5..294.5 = 2.15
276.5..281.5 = 2.04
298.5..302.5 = 2.18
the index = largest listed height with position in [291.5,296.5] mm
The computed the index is 2.19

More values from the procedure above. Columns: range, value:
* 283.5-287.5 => 2.17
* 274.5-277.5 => 2.18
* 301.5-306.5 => 2.22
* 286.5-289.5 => 2.2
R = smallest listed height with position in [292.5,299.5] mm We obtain 2.11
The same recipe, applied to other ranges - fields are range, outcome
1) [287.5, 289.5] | 2.17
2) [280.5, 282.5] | 2.13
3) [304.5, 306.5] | 2.09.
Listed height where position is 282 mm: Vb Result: 2.17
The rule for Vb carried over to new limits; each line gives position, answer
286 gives 2.16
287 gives 2.17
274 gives 2.18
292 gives 2.19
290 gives 2.16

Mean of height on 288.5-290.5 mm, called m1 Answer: 2.18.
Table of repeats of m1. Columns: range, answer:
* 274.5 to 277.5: 2.12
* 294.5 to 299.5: 2.16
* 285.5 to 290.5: 2.17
